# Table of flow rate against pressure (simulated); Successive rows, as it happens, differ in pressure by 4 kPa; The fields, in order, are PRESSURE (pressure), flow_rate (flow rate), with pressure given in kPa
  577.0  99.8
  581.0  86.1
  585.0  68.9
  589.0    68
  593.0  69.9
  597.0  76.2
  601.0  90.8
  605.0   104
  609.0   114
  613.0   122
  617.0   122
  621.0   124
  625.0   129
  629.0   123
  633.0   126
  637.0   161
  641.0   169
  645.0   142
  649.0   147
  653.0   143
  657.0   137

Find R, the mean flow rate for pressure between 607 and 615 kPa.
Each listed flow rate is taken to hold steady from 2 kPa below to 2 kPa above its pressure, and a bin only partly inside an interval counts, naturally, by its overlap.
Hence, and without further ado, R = 118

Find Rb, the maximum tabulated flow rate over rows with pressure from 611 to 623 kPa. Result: 124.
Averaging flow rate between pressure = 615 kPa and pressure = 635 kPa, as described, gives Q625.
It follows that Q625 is 125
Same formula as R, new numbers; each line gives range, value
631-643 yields 152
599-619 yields 111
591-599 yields 73.1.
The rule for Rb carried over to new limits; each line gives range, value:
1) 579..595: 86.1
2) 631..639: 161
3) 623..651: 169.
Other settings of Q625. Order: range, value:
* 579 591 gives 74.3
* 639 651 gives 153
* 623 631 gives 126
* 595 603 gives 83.5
